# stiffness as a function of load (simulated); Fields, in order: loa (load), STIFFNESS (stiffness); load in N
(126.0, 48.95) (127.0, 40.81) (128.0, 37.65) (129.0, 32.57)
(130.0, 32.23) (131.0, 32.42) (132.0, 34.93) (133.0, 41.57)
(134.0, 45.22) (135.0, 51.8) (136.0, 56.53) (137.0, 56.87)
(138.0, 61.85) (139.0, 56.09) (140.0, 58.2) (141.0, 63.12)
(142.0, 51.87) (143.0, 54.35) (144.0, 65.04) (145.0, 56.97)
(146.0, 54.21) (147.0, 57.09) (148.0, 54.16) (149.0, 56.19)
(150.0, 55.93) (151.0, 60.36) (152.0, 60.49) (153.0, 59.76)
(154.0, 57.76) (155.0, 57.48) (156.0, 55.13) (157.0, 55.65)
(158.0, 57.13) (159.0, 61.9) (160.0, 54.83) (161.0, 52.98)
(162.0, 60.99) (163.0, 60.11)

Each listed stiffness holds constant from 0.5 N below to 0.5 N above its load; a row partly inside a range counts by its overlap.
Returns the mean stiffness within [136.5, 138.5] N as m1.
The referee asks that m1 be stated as 59.4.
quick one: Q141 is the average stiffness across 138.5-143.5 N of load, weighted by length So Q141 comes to 56.7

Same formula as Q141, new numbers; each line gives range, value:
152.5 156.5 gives 57.5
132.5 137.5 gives 50.4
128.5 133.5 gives 34.7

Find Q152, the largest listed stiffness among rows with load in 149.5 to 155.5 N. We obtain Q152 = 60.49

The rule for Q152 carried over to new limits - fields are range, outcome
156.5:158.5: 57.13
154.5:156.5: 57.48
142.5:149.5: 65.04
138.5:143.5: 63.12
